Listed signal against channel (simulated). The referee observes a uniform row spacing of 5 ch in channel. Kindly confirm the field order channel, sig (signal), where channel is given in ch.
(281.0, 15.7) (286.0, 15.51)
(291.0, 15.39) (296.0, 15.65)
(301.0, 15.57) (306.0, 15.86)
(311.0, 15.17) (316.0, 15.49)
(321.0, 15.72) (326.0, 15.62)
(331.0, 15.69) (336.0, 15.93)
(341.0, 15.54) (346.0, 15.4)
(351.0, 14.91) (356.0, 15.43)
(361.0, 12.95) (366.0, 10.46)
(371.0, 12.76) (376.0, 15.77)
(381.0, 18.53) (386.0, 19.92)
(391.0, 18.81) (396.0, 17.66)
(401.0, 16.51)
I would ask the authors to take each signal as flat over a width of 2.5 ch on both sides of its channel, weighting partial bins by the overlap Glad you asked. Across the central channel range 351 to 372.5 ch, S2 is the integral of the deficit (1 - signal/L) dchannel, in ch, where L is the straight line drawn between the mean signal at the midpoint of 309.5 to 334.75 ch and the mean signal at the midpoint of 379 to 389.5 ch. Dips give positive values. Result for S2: 5.7 ch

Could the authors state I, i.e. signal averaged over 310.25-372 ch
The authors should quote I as 14.7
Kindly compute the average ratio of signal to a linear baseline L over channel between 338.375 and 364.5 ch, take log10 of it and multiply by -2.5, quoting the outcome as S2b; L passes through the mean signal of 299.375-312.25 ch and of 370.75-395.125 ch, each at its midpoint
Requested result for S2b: 0.14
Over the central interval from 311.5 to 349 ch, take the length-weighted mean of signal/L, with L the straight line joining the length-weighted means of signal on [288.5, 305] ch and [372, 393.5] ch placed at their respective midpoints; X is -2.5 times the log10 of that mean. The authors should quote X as 0.06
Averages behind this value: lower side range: 15.6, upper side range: 17.9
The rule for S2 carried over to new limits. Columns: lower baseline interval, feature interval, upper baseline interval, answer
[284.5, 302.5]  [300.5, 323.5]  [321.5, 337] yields 0.1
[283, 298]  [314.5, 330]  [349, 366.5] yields -1.0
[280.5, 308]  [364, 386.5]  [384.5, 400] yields 3.5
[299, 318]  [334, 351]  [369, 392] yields 0.8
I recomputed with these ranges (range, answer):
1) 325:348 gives 15.6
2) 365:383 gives 14.6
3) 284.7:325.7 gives 15.6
